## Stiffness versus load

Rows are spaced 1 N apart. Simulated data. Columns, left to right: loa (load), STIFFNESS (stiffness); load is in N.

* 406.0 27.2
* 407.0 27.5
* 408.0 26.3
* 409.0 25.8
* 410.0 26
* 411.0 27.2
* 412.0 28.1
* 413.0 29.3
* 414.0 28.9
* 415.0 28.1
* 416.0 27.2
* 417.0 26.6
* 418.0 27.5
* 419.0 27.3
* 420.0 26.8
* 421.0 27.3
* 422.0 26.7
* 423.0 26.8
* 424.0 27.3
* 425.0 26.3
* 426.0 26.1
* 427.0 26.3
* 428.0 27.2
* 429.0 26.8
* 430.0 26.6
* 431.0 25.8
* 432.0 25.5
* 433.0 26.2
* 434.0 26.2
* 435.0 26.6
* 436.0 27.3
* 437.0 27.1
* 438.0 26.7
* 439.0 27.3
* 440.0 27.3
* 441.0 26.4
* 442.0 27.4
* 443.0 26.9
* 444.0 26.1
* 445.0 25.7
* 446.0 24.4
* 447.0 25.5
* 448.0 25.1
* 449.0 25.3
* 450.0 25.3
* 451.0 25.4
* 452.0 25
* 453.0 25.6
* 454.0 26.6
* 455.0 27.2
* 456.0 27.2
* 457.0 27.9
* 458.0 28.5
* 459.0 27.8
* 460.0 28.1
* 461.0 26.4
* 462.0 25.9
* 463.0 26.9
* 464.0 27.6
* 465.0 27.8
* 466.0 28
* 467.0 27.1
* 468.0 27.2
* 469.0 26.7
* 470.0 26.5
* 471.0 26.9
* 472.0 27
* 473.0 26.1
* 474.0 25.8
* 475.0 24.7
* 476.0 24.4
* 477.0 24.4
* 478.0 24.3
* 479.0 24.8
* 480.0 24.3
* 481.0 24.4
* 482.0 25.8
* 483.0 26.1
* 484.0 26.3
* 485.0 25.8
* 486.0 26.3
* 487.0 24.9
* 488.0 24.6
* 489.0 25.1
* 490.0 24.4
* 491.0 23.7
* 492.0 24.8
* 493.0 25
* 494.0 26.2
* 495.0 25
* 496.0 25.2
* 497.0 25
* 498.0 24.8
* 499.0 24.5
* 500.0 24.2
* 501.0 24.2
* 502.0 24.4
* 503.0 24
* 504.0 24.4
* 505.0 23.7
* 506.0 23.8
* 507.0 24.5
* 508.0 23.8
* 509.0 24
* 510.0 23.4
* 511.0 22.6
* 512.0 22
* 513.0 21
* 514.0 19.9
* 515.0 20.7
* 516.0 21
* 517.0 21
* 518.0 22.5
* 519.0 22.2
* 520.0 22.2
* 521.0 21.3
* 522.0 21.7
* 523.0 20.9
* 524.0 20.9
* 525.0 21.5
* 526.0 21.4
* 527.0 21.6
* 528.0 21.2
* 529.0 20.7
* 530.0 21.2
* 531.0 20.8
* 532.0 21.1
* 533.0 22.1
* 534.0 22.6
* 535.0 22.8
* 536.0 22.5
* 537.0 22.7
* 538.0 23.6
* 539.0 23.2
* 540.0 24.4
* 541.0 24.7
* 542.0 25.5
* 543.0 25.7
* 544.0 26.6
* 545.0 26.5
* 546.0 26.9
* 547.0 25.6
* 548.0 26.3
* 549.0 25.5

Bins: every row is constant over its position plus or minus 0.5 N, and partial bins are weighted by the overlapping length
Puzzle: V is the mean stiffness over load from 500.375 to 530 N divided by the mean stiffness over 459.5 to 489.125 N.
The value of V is 0.86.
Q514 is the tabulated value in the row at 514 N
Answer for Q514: 19.9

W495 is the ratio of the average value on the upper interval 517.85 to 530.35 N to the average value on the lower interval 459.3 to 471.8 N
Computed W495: 0.79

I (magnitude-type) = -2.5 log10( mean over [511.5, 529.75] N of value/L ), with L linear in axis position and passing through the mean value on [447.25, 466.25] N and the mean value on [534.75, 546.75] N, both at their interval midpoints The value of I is 0.18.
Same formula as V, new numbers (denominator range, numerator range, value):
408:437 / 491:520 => 0.87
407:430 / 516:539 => 0.80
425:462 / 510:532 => 0.81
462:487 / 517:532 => 0.82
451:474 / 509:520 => 0.81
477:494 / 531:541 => 0.91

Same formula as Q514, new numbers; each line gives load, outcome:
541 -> 24.7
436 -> 27.3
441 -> 26.4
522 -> 21.7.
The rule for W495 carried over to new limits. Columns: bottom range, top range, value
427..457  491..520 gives 0.89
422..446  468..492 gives 0.96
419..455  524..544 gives 0.86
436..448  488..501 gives 0.94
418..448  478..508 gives 0.93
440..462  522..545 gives 0.86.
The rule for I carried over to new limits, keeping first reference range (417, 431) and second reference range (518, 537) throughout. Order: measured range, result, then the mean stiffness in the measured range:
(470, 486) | -0.059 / 25.5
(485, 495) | -0.068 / 25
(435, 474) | -0.058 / 26.7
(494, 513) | -0.056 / 24.1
